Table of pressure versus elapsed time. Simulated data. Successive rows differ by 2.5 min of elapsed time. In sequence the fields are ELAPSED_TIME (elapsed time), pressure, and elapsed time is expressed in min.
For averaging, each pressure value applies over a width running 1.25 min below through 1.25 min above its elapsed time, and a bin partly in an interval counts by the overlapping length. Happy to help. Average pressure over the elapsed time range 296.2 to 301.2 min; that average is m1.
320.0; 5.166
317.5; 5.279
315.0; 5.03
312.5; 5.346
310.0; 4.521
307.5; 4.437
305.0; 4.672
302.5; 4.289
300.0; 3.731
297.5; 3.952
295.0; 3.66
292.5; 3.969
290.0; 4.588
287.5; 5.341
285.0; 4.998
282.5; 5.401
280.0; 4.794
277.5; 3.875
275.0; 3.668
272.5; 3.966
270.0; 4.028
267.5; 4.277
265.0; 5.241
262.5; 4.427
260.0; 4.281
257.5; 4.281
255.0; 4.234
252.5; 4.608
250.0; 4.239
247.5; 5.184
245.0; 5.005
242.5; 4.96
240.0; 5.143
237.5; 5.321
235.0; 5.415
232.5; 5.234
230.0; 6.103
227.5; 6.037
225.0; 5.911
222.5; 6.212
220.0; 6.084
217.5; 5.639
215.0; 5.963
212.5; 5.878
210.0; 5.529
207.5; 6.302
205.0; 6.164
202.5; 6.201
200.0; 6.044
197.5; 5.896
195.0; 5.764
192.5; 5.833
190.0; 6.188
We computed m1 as 3.84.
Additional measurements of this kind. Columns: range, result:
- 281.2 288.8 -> 5.24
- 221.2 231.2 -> 6.07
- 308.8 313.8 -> 4.94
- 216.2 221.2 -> 5.86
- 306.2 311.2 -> 4.48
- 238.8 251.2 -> 4.91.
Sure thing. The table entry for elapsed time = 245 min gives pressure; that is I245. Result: 5.005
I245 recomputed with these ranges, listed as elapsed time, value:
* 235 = 5.415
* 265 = 5.241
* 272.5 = 3.966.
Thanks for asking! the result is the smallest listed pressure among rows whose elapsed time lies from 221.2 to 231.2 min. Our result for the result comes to 5.911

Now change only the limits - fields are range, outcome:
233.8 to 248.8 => 4.96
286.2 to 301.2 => 3.66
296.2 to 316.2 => 3.731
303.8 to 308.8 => 4.437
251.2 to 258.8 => 4.234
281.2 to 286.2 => 4.998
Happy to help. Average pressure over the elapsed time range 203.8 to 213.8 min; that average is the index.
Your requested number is 5.97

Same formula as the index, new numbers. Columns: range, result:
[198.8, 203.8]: 6.12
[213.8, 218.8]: 5.8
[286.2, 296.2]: 4.4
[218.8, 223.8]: 6.15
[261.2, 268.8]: 4.64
